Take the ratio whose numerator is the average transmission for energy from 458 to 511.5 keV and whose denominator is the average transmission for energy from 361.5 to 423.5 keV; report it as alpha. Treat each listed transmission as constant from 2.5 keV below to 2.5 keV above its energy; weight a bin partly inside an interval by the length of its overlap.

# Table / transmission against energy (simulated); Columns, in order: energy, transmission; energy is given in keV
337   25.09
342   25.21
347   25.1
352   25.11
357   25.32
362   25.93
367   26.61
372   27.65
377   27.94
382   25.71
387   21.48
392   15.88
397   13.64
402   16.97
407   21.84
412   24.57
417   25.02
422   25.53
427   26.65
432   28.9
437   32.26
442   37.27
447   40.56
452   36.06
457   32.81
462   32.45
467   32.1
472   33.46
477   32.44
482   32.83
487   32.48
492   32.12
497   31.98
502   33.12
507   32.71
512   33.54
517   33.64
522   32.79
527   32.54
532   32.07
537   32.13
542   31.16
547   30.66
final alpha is 1.43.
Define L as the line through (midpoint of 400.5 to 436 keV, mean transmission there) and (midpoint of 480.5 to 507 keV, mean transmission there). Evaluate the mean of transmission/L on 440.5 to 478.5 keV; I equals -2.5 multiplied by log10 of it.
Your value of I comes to -0.20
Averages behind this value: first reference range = 24.8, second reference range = 32.5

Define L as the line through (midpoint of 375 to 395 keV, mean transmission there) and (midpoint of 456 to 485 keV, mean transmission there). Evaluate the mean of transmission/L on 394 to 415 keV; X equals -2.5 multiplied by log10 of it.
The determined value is 0.27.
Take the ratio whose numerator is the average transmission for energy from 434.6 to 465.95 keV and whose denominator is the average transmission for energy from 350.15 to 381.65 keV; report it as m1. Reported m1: 1.3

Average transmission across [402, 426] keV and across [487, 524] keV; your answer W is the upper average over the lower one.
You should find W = 1.39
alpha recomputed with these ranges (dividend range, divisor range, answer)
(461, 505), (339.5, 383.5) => 1.25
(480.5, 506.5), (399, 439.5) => 1.30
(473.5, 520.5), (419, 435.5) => 1.20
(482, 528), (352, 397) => 1.37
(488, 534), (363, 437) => 1.37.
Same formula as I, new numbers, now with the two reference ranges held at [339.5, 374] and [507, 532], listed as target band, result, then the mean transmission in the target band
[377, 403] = 0.35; 19.7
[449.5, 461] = -0.14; 34.2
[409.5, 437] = 0.08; 26.7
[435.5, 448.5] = -0.24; 36.7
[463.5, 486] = -0.06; 32.7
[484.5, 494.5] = -0.02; 32.3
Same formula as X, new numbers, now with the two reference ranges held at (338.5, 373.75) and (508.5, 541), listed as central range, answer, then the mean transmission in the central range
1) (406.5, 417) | 0.175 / 23.9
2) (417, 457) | -0.101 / 32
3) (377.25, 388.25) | 0.090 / 24.7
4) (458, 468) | -0.077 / 32.4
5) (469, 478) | -0.081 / 33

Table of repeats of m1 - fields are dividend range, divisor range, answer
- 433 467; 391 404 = 2.26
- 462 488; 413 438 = 1.20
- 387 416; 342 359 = 0.76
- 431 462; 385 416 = 1.80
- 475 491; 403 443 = 1.21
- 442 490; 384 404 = 1.98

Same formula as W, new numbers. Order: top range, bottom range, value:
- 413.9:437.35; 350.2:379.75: 1.03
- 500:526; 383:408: 1.82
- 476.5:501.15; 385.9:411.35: 1.78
